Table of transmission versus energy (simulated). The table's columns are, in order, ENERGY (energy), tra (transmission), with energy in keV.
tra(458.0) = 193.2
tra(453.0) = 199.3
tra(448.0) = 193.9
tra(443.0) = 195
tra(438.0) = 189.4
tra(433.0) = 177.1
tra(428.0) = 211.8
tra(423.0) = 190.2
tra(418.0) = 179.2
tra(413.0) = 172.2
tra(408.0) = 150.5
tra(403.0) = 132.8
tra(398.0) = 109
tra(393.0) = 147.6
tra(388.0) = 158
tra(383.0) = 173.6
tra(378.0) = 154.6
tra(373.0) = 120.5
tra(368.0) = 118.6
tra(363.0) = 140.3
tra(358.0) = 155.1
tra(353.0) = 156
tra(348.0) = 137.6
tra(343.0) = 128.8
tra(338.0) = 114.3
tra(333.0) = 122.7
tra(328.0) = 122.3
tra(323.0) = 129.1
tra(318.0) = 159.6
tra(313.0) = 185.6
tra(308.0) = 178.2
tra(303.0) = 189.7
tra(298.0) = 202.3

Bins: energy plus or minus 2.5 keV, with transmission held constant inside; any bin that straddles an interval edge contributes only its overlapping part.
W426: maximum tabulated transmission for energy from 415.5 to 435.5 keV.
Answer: 211.8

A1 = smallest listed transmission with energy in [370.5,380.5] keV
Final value 120.5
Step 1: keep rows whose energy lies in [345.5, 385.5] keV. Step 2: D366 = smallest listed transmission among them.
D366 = 118.6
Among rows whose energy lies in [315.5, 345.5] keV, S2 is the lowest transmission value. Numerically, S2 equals 114.3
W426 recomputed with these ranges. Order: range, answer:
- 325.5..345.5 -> 128.8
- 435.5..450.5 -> 195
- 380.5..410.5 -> 173.6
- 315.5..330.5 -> 159.6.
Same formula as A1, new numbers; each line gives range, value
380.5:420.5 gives 109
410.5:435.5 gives 172.2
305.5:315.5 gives 178.2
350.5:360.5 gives 155.1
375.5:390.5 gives 154.6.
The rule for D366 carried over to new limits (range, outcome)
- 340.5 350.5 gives 128.8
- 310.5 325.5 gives 129.1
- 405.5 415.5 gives 150.5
